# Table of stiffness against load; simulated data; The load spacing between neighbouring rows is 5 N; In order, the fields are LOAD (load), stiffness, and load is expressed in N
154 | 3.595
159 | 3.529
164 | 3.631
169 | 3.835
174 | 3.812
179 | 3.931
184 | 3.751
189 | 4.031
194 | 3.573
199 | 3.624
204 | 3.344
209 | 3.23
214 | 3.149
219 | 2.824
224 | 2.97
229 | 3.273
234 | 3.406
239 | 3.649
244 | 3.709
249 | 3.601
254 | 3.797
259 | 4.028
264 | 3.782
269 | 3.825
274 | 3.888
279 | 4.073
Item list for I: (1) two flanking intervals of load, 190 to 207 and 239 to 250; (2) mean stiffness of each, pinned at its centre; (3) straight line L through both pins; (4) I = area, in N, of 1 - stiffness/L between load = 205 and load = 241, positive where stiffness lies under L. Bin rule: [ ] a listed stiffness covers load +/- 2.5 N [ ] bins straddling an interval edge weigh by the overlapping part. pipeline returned 4.0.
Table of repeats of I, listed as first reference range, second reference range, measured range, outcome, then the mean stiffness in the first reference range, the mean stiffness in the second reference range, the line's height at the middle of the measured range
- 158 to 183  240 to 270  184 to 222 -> 3.57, 3.76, 3.78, 3.77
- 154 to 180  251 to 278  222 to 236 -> 2.20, 3.72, 3.87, 3.82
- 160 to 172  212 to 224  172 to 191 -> -2.12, 3.71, 2.98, 3.49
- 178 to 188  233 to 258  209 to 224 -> 2.92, 3.86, 3.67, 3.76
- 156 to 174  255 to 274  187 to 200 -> -0.03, 3.68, 3.87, 3.74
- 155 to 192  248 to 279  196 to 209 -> 1.24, 3.78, 3.85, 3.8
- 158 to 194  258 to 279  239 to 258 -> 0.73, 3.78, 3.89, 3.87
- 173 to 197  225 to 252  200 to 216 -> 1.75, 3.82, 3.5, 3.68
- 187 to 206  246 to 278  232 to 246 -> 0.65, 3.64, 3.83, 3.76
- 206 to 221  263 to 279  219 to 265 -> -0.65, 3.08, 3.87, 3.48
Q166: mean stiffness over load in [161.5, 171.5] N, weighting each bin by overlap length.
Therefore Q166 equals 3.73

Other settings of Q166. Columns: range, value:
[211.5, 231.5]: 3.05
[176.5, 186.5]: 3.84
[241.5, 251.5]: 3.65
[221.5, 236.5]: 3.22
